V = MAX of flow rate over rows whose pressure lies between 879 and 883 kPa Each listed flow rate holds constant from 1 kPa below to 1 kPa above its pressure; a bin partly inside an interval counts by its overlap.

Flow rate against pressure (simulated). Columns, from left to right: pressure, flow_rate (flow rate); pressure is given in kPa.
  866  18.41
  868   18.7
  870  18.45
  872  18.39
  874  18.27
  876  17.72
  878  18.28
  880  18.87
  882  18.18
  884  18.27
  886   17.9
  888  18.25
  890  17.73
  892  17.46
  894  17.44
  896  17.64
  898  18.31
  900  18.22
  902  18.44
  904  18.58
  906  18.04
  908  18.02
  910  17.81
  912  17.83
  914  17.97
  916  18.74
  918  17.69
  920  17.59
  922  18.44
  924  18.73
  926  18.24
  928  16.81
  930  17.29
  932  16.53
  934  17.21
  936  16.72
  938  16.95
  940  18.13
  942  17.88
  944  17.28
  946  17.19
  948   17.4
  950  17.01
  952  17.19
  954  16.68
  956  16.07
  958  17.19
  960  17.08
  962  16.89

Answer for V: 18.87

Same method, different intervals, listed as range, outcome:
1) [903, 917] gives 18.74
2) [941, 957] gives 17.88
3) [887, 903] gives 18.44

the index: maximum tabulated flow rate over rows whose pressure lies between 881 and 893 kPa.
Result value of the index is 18.27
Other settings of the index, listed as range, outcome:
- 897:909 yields 18.58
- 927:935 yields 17.29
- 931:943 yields 18.13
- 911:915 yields 17.97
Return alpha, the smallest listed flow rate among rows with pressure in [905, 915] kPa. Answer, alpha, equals 17.81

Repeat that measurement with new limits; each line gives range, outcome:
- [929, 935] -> 16.53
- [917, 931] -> 16.81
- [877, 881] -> 18.28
